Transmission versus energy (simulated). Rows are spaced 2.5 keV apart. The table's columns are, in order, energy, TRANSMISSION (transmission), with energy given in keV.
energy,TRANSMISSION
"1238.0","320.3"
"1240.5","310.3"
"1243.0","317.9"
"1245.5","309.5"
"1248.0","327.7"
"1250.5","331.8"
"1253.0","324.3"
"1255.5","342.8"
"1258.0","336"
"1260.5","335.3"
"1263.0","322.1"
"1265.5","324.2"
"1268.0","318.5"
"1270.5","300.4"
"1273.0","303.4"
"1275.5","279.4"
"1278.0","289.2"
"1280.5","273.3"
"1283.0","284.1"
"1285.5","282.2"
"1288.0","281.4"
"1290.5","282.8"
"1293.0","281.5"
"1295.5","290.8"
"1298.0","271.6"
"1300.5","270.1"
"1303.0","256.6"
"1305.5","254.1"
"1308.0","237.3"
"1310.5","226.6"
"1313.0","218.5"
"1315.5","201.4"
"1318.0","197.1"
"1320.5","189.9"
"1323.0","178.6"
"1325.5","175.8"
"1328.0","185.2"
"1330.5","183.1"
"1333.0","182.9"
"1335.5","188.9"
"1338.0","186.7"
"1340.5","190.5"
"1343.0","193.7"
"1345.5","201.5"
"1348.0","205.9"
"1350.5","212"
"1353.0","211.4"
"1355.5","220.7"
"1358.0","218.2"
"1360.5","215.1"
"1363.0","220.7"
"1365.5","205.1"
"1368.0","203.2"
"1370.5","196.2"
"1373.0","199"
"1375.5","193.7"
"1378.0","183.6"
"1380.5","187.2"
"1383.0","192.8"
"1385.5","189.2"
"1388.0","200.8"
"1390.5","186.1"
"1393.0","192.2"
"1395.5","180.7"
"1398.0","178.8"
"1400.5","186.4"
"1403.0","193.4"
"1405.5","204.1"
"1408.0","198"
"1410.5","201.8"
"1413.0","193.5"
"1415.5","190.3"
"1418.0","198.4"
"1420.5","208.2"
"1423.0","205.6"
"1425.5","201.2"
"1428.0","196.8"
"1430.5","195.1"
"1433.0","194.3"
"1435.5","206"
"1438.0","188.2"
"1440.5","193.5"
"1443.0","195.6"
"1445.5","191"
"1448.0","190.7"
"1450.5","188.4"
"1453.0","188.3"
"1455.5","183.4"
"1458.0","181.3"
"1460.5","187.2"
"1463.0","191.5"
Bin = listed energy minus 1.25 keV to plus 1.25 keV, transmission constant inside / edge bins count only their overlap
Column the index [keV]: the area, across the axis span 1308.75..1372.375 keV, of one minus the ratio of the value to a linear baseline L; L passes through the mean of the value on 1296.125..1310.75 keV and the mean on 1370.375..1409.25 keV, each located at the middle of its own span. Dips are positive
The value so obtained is 7.4 keV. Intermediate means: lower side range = 256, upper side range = 191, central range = 201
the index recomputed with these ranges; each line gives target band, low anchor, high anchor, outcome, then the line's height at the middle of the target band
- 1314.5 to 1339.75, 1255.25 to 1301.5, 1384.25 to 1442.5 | 7.1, 260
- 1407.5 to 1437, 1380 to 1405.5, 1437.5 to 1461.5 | -1.5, 189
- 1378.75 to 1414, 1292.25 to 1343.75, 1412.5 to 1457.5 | 1.8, 202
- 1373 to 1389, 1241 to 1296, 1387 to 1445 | 2.2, 222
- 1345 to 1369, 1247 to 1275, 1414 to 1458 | 3.9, 253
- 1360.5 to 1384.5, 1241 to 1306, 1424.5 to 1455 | 3.9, 237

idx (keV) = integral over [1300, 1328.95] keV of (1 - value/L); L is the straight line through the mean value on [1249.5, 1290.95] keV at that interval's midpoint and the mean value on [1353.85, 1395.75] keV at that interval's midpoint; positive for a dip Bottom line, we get 5.2 keV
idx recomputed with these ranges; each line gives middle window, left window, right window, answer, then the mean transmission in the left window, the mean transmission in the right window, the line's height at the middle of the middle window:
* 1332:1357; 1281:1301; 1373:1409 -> 3.5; 281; 191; 233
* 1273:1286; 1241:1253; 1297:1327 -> -0.6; 321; 222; 272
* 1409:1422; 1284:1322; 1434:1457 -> 0.3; 249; 192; 204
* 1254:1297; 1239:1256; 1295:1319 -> -2.6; 323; 241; 284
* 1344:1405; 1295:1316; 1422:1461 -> 5.8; 248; 193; 220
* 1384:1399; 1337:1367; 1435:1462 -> 0.9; 207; 190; 200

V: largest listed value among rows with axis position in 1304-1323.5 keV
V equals 254.1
